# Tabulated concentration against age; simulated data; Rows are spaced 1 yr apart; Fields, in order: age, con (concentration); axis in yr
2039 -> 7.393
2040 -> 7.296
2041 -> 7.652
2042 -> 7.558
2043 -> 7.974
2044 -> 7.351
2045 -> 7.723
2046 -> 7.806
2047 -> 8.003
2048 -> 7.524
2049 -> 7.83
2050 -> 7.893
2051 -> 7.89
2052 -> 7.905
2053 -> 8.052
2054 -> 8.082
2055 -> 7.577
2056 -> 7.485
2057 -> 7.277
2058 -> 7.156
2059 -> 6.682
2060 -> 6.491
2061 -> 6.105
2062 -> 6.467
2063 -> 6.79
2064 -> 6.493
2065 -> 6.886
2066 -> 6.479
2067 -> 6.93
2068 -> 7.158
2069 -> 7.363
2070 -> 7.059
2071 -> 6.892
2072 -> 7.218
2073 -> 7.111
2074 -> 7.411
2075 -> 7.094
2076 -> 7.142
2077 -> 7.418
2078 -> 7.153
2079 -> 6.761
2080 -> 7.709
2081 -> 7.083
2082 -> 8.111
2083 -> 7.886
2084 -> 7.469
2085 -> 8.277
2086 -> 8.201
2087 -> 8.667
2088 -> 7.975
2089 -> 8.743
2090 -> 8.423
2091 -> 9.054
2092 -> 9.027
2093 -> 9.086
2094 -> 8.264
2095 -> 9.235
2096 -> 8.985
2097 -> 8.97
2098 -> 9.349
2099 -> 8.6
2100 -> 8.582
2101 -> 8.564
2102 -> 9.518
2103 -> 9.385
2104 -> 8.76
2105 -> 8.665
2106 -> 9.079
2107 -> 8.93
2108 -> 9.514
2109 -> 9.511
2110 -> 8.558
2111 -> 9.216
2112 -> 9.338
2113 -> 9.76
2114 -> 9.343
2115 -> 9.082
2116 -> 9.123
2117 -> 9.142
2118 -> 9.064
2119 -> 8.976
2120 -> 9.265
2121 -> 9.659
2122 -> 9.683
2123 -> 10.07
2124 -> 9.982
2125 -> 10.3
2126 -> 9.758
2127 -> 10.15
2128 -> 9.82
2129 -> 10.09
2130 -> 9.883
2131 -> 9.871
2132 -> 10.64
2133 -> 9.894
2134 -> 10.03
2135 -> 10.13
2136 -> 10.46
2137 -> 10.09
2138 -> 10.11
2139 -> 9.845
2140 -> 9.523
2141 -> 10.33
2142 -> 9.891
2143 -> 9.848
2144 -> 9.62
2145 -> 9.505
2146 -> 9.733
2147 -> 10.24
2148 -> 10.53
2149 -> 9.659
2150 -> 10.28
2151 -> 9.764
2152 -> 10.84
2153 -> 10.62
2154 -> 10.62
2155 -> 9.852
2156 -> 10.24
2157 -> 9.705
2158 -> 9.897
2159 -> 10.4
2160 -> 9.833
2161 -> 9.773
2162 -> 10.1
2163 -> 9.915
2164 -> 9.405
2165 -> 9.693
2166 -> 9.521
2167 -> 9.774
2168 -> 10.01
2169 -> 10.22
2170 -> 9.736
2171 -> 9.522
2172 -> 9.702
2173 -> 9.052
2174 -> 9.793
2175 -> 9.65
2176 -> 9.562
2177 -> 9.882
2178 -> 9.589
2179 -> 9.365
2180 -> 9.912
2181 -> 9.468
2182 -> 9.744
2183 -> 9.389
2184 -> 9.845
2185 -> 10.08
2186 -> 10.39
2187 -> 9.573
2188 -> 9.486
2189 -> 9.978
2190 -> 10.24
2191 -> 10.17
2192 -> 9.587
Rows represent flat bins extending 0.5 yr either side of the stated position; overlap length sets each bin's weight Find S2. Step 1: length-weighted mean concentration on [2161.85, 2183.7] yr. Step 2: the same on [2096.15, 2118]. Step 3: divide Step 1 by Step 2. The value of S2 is 1.06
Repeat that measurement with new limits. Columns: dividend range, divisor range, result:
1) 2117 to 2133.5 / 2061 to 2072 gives 1.43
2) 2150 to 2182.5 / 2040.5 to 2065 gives 1.33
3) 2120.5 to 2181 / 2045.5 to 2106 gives 1.27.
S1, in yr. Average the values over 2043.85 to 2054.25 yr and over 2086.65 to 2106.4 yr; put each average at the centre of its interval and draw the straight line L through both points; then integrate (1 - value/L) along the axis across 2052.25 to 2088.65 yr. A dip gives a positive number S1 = 4.4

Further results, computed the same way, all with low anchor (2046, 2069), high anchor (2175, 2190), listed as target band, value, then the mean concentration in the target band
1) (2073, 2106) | -1.64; 8.29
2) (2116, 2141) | -3.39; 9.85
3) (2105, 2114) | -1.00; 9.21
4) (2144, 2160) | -1.69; 10.1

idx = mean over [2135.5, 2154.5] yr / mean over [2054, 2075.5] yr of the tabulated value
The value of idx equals 1.44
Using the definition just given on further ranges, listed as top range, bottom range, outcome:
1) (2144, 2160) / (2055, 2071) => 1.47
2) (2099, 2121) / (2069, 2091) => 1.19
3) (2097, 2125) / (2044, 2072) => 1.27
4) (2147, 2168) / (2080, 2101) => 1.18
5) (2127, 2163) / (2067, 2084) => 1.38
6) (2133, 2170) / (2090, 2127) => 1.09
